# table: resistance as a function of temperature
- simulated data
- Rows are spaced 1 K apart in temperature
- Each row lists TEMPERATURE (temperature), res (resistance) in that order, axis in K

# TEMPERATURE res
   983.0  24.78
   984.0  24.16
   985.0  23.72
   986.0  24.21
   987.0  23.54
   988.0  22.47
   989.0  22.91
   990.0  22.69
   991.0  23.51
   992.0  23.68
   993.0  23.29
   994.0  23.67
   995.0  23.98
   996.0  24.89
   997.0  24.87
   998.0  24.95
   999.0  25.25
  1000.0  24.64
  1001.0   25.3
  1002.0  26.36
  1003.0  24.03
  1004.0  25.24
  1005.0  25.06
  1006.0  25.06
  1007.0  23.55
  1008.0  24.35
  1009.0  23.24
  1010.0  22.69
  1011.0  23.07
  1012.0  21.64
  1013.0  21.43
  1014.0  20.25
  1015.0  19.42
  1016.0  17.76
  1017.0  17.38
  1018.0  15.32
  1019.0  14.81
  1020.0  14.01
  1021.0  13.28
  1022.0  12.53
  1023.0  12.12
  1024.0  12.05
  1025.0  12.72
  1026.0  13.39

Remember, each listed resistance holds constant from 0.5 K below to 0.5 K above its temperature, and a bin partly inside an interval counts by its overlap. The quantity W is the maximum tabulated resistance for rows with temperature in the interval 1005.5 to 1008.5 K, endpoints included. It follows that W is 25.06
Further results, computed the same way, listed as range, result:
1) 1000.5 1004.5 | 26.36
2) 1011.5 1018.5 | 21.64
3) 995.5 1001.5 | 25.3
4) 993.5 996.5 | 24.89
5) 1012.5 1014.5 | 21.43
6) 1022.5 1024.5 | 12.12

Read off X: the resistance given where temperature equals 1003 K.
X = 24.03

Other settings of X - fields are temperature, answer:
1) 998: 24.95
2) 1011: 23.07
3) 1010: 22.69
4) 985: 23.72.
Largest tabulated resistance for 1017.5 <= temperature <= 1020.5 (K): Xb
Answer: 15.32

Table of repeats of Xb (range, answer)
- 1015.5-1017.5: 17.76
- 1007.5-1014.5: 24.35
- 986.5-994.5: 23.68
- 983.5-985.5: 24.16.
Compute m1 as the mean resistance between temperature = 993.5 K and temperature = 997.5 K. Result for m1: 24.4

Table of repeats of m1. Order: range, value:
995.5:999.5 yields 25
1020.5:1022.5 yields 12.9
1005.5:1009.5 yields 24.1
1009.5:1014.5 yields 21.8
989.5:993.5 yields 23.3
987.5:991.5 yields 22.9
